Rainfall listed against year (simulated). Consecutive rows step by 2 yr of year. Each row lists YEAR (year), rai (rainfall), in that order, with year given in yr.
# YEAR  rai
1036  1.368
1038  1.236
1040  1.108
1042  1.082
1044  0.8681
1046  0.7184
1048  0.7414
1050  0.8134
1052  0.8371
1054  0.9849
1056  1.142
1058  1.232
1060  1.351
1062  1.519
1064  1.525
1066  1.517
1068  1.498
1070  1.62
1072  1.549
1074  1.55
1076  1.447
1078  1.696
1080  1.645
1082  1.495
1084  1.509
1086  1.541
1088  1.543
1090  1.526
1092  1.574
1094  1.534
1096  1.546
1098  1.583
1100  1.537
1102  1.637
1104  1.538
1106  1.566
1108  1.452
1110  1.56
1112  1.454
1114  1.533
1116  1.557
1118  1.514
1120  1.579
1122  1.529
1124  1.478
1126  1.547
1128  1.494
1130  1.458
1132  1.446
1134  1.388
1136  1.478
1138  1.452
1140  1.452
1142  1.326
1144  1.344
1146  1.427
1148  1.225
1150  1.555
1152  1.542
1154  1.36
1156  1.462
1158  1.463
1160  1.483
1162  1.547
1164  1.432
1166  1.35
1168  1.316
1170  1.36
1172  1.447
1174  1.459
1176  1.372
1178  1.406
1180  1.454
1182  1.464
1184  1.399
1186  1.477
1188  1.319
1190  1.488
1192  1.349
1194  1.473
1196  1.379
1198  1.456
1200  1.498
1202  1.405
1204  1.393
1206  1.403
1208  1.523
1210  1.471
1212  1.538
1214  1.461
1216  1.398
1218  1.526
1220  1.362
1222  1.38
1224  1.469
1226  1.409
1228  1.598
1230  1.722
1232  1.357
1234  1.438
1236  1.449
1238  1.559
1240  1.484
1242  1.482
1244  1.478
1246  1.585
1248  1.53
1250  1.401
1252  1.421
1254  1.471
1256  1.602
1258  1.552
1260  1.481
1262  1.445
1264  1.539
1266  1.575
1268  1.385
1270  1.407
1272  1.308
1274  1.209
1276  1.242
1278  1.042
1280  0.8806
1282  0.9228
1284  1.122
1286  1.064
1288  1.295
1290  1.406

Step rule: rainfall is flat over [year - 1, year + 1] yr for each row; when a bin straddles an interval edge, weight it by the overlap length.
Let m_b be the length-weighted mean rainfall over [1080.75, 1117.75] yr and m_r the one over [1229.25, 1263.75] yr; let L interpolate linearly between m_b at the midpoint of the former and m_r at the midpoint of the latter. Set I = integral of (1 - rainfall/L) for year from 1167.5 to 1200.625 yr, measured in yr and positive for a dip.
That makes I 2.1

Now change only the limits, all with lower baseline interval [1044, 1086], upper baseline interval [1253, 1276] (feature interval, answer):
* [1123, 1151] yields -1.5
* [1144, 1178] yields -1.1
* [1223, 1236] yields -0.7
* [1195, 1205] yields -0.2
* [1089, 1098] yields -1.5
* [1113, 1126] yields -1.8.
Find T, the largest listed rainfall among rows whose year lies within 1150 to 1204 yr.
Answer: 1.555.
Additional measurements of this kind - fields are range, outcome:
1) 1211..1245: 1.722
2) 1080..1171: 1.645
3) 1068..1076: 1.62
